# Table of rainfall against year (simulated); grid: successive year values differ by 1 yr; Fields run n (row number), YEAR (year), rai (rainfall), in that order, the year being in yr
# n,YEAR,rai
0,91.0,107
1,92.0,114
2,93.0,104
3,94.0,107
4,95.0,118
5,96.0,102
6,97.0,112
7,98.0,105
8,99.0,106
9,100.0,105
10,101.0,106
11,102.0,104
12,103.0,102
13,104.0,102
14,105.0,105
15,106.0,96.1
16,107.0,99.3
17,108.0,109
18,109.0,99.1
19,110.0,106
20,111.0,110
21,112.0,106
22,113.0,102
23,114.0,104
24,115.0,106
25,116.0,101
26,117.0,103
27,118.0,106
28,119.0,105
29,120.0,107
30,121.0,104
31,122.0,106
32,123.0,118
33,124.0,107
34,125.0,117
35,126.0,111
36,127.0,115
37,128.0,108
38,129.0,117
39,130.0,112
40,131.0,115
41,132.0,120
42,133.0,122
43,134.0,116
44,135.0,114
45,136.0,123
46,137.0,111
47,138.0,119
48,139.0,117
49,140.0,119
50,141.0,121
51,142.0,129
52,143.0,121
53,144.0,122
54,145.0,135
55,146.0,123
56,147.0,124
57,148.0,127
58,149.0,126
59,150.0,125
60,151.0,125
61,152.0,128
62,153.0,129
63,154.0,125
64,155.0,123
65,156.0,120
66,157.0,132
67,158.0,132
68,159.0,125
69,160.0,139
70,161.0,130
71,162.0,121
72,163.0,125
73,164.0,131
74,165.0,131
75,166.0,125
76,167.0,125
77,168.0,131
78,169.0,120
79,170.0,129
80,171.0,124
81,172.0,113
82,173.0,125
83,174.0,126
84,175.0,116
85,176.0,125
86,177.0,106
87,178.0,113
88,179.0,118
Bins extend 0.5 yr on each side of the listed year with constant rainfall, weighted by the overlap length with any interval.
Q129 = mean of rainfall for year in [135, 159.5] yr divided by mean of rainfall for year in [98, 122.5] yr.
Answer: 1.19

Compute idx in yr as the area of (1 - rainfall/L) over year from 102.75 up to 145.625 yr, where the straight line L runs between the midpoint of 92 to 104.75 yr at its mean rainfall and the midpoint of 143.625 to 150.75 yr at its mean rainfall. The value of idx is 2.0 yr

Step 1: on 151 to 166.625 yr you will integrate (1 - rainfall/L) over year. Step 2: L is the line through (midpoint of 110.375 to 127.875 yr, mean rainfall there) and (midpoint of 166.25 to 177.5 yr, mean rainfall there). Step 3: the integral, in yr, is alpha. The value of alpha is -1.2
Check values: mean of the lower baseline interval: 108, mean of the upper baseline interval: 122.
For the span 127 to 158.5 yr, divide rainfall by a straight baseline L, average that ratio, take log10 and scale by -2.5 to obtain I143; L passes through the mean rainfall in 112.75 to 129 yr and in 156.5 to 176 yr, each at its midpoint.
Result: -0.046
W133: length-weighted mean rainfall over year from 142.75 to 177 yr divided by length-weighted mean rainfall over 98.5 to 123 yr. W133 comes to 1.20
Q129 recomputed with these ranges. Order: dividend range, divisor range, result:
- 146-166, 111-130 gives 1.18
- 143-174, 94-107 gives 1.20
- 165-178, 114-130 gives 1.12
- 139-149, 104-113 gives 1.20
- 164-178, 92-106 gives 1.16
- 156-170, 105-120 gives 1.23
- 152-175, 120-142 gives 1.10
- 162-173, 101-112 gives 1.21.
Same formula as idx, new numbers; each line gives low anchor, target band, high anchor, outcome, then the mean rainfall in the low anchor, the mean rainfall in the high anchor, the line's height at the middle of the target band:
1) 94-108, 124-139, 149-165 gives 0.2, 105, 127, 117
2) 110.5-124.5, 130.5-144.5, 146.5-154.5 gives -0.1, 106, 126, 118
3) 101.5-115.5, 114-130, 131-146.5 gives 0.4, 104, 121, 111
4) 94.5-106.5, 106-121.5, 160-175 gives 0.7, 105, 126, 109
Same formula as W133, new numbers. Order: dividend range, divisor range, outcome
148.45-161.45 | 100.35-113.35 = 1.23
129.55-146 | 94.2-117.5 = 1.14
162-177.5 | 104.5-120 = 1.19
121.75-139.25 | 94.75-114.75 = 1.10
